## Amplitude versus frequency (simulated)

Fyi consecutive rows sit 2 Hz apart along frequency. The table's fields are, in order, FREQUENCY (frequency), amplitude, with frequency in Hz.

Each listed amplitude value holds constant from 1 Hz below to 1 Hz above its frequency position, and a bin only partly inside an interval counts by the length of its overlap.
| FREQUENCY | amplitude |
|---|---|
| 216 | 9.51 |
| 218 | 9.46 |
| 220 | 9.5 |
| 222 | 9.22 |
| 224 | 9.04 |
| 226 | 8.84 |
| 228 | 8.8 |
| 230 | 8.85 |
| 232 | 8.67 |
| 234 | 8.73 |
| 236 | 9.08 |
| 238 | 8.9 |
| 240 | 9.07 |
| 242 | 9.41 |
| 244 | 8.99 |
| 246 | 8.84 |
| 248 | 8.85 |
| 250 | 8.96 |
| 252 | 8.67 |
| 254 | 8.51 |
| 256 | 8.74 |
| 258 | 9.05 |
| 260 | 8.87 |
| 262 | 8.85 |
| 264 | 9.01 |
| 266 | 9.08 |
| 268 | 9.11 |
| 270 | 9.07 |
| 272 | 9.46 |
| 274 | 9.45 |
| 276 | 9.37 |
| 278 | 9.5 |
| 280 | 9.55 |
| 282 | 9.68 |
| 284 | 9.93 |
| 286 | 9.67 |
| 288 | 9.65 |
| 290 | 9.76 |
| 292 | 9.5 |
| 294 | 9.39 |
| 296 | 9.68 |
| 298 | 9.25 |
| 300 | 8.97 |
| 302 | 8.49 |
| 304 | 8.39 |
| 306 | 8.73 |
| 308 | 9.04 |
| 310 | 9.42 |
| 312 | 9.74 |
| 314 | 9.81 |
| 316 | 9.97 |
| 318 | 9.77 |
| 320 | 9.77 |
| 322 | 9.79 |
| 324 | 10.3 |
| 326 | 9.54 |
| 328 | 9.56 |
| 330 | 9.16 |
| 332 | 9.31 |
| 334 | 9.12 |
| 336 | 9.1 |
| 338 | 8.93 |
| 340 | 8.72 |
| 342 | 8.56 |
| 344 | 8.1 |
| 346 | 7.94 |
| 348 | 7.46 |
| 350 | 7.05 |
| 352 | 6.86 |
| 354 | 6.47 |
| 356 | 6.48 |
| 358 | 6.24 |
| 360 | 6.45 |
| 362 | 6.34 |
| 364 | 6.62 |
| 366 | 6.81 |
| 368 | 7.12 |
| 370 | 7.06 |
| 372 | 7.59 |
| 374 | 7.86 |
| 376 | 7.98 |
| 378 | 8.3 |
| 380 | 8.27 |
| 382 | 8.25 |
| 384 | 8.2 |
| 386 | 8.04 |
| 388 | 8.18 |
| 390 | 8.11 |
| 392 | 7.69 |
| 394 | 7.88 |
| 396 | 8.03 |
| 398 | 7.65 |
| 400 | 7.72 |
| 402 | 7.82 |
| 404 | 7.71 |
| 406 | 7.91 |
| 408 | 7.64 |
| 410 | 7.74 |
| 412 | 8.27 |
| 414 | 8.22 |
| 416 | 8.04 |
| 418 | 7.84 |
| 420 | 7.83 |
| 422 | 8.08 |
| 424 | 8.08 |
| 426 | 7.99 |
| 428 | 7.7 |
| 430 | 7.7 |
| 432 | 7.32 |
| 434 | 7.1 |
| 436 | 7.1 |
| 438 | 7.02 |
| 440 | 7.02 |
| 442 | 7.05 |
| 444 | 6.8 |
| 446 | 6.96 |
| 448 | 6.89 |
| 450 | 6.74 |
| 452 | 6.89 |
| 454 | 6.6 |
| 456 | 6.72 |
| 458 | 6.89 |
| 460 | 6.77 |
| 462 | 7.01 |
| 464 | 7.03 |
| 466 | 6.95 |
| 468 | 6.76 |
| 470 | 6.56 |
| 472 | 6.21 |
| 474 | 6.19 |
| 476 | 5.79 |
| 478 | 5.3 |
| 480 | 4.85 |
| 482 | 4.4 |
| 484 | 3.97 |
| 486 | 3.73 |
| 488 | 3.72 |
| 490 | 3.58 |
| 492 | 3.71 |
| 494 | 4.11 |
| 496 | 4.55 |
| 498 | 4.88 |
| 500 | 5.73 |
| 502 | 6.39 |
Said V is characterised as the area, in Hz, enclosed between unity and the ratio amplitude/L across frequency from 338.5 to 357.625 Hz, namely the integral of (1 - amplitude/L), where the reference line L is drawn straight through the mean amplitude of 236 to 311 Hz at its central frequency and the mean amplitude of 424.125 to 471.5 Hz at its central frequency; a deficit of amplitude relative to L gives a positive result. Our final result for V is 1.73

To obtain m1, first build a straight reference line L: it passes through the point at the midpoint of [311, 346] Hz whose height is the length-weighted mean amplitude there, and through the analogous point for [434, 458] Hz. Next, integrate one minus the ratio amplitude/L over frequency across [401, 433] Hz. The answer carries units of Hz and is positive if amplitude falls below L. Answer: -1.6 Hz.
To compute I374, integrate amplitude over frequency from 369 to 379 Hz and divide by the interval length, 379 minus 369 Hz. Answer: 7.76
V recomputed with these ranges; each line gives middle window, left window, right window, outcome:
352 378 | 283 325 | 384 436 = 4.7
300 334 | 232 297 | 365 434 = -2.9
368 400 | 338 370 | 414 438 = -2.1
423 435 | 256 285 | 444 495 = -2.1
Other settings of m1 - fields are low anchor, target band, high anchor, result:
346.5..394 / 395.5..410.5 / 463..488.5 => -2.1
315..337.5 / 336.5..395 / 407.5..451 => 7.8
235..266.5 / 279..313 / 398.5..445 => -3.0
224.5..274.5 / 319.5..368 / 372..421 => 1.5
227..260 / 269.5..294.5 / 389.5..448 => -2.7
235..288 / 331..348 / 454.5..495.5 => -1.8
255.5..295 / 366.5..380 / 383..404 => 0.8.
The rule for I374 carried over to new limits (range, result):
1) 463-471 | 6.83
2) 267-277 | 9.29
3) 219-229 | 9.08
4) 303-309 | 8.72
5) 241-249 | 9.02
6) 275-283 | 9.52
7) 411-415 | 8.25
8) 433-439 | 7.07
